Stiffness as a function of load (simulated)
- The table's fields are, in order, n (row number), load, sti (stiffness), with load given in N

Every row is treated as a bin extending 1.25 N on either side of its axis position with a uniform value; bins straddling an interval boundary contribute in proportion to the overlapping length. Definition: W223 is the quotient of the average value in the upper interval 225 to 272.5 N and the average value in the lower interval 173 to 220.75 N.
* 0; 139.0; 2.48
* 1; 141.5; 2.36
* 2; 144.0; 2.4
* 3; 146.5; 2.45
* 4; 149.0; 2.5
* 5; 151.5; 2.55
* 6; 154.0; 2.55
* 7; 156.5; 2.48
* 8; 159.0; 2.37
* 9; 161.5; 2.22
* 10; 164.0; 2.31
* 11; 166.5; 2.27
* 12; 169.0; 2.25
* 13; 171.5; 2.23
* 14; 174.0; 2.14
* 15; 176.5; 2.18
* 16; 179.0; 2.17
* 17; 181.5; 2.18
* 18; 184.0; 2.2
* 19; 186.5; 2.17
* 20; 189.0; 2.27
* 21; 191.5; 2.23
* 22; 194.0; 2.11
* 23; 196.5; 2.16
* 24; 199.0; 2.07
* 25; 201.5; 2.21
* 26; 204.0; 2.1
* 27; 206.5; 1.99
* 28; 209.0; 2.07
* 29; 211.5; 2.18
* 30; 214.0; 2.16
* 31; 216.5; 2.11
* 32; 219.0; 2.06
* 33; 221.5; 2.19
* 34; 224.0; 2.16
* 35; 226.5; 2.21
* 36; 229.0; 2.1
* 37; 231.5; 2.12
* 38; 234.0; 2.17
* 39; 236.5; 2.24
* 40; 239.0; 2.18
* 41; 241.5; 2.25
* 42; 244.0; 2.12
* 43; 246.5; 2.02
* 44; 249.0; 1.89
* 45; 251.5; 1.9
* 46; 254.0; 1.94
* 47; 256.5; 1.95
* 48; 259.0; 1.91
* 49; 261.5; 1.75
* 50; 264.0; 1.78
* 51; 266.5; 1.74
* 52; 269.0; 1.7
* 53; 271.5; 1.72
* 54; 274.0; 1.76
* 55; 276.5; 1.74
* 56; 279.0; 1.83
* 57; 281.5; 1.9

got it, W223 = 0.93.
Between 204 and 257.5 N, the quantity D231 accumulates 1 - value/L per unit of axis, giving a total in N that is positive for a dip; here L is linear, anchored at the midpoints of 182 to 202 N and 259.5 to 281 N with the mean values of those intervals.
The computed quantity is -3.4 N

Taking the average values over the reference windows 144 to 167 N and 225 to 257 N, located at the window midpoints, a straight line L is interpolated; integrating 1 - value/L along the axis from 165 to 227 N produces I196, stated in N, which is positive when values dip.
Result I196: 2.6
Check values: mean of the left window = 2.42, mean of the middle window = 2.16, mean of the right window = 2.09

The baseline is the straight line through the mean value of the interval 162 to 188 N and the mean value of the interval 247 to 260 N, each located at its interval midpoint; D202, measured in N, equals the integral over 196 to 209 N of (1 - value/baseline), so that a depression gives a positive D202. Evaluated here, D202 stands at 0.1 N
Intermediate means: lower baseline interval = 2.21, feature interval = 2.1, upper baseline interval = 1.92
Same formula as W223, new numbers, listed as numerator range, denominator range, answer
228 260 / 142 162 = 0.84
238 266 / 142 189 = 0.85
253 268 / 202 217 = 0.87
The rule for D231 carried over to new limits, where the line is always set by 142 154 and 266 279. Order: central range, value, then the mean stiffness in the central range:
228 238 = -0.9 N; 2.16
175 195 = 0.6 N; 2.19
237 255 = -1.5 N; 2.05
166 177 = 0.6 N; 2.21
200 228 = -0.6 N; 2.13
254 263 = -0.3 N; 1.88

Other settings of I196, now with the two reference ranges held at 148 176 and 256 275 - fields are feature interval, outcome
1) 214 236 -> -1.6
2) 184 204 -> 0.0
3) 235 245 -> -1.4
